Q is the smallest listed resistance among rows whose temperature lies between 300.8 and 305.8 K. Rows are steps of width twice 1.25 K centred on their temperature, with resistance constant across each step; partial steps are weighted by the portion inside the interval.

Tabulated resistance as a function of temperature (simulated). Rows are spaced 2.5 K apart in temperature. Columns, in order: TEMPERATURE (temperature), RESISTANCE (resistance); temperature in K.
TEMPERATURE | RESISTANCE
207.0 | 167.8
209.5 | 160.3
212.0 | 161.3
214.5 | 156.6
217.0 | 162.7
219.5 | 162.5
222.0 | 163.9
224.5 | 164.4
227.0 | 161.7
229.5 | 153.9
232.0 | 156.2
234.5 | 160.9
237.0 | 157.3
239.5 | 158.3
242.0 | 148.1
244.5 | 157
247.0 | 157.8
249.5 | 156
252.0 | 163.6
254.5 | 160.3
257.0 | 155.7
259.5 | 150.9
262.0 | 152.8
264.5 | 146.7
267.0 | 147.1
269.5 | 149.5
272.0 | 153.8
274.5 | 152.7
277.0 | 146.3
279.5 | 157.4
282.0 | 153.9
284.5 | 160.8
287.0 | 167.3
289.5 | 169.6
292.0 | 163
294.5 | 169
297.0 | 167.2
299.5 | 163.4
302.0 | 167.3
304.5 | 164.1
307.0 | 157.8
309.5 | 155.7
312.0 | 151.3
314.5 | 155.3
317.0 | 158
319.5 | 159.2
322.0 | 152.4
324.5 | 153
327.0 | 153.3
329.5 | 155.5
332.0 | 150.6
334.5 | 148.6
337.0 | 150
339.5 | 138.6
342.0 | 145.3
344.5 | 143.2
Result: 164.1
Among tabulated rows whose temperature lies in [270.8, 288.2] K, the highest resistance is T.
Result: 167.3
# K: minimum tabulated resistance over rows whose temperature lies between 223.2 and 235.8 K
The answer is 153.9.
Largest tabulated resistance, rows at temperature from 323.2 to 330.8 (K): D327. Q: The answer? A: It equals 155.5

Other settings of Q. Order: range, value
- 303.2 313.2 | 151.3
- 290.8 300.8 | 163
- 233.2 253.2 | 148.1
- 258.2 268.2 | 146.7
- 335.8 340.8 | 138.6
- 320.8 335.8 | 148.6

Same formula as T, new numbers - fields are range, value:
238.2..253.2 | 163.6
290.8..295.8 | 169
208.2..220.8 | 162.7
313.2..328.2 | 159.2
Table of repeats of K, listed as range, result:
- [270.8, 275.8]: 152.7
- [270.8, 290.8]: 146.3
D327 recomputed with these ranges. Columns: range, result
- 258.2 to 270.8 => 152.8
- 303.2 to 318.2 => 164.1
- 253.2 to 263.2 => 160.3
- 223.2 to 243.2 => 164.4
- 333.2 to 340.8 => 150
